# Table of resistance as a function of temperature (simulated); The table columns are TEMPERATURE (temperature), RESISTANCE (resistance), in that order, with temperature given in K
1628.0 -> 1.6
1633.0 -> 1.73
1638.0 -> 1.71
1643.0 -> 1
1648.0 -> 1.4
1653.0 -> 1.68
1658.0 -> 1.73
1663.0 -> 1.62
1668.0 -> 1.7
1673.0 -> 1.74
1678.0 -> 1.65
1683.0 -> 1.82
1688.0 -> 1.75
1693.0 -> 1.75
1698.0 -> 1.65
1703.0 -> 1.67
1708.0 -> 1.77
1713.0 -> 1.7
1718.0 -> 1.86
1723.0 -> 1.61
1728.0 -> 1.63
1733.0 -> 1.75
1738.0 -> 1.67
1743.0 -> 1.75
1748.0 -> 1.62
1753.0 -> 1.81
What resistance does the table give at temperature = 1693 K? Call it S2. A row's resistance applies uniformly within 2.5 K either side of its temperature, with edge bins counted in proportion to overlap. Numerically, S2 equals 1.75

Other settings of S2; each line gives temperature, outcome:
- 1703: 1.67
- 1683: 1.82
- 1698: 1.65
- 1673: 1.74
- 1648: 1.4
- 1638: 1.71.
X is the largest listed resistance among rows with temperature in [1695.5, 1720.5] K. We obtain 1.86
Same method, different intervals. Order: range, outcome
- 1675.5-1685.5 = 1.82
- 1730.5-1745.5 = 1.75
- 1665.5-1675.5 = 1.74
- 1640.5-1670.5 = 1.73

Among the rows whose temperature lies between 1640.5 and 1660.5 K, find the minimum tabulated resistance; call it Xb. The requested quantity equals 1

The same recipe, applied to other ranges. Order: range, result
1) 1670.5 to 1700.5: 1.65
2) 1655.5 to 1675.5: 1.62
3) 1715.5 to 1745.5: 1.61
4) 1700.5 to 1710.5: 1.67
